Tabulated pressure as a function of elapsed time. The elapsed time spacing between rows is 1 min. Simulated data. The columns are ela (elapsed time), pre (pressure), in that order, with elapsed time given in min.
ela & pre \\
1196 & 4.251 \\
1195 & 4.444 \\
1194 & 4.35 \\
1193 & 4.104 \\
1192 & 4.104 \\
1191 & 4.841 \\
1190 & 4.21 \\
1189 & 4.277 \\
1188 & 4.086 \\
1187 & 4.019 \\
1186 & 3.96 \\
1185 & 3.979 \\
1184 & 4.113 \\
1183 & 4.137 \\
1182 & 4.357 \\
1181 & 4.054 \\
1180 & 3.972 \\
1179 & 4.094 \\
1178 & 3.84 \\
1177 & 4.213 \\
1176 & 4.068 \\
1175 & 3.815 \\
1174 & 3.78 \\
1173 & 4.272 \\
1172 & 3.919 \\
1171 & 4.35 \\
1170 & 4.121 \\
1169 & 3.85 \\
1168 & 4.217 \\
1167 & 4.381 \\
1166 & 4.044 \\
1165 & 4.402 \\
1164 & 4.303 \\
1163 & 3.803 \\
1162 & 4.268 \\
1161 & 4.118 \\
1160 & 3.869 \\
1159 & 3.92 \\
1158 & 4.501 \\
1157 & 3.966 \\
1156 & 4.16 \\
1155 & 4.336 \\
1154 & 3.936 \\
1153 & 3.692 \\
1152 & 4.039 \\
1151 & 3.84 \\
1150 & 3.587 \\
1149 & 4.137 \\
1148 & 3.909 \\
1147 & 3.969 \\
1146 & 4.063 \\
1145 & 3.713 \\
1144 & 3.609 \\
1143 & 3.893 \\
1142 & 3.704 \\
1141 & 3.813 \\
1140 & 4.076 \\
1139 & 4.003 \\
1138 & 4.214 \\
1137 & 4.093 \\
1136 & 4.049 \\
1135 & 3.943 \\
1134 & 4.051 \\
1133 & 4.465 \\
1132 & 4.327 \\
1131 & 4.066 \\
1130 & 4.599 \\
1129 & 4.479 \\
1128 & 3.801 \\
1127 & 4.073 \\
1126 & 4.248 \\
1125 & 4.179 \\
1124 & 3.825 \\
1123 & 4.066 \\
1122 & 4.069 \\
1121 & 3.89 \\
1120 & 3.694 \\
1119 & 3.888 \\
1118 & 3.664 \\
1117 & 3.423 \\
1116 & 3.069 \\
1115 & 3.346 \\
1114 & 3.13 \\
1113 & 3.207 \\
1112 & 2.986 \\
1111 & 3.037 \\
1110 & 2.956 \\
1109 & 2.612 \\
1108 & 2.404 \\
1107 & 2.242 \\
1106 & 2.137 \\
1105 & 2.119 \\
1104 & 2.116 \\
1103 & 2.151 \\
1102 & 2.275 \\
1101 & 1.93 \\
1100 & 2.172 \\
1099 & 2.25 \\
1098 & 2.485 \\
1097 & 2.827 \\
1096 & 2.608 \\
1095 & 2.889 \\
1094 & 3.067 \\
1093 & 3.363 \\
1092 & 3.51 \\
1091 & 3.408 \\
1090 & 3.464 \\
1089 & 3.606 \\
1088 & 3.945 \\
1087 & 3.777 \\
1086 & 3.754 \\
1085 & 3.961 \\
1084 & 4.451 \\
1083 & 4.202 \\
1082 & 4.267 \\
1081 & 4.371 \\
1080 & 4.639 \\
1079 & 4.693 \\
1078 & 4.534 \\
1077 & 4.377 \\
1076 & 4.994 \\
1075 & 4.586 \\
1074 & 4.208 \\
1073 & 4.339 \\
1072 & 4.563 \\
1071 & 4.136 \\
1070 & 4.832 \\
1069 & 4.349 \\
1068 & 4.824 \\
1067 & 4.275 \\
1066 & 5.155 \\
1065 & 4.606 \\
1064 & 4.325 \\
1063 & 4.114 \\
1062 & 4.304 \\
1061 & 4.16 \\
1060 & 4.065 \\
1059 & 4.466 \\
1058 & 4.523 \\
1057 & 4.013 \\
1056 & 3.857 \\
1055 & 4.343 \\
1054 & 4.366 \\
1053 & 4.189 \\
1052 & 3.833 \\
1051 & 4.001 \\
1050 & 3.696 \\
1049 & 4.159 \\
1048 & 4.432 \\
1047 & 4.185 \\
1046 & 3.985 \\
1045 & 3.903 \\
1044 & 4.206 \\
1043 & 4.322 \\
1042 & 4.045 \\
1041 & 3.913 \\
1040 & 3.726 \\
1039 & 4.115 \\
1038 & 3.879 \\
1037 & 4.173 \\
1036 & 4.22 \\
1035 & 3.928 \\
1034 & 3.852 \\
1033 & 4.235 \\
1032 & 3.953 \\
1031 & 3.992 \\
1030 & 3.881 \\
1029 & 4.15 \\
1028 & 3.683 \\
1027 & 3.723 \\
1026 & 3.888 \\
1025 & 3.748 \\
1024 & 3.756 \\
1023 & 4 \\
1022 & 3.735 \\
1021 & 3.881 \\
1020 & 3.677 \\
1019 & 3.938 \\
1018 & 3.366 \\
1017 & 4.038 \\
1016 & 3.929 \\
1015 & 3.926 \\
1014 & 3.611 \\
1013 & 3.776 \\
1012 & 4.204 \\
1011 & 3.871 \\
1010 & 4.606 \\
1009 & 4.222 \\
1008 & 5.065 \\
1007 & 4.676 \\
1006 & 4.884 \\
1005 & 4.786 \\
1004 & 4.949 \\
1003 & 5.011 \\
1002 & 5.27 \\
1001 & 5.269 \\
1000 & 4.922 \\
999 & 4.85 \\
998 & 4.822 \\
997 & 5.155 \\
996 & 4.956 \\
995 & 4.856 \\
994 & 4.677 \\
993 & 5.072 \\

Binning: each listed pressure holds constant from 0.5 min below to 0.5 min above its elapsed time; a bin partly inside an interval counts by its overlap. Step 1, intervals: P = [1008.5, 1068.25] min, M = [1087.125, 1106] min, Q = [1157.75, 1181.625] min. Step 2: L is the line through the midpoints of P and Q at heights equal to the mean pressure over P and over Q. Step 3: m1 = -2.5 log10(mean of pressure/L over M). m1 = 0.41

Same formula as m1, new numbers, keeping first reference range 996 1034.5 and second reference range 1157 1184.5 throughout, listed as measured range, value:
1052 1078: -0.05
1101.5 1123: 0.36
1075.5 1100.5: 0.14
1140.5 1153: 0.07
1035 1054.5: 0.04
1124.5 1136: -0.01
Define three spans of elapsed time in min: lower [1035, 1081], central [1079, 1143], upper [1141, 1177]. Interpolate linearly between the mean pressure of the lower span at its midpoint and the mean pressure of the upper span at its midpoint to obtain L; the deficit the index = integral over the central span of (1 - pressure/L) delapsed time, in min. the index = 9.9 min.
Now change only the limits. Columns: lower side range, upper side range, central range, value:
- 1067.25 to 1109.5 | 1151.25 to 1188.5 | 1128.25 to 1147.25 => -1.0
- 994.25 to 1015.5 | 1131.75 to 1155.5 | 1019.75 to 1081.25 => 3.4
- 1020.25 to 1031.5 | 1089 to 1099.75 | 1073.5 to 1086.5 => -4.9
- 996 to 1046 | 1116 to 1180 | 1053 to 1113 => 6.4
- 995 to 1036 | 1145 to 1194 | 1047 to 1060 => 0.2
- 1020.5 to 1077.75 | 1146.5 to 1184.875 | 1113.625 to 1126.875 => 1.1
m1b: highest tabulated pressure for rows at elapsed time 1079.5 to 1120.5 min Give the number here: 4.639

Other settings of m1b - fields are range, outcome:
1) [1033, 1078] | 5.155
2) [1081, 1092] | 4.451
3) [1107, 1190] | 4.599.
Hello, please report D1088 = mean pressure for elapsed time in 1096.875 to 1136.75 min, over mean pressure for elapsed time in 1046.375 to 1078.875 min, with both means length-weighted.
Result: 0.8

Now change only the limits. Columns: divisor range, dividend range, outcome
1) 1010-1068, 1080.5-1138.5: 0.85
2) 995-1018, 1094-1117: 0.57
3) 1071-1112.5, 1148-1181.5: 1.20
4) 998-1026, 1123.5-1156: 0.94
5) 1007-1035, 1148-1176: 1.02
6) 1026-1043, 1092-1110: 0.63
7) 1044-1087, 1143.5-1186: 0.94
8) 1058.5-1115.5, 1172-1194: 1.14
